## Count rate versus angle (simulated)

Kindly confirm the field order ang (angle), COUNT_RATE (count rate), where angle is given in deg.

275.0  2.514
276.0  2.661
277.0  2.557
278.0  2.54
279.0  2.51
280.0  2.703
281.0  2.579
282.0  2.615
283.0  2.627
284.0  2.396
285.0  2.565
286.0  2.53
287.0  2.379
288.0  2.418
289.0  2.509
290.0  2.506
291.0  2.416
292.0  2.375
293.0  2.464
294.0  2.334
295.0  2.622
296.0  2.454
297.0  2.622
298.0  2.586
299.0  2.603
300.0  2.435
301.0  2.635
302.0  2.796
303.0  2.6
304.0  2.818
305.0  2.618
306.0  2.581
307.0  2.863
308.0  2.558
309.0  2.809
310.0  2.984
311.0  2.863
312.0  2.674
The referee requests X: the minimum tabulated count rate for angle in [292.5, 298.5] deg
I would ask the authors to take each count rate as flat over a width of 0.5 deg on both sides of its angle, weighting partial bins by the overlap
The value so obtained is 2.334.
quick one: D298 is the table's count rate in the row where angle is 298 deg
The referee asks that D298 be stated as 2.586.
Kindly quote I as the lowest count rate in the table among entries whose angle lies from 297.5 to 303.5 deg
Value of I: 2.435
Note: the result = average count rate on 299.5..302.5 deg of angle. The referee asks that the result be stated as 2.62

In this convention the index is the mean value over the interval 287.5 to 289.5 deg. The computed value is 2.46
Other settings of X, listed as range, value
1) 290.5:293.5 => 2.375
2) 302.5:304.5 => 2.6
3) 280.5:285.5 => 2.396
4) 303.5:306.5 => 2.581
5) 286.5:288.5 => 2.379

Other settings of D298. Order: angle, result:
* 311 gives 2.863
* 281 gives 2.579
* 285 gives 2.565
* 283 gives 2.627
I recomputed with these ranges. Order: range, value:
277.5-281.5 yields 2.51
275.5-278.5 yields 2.54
